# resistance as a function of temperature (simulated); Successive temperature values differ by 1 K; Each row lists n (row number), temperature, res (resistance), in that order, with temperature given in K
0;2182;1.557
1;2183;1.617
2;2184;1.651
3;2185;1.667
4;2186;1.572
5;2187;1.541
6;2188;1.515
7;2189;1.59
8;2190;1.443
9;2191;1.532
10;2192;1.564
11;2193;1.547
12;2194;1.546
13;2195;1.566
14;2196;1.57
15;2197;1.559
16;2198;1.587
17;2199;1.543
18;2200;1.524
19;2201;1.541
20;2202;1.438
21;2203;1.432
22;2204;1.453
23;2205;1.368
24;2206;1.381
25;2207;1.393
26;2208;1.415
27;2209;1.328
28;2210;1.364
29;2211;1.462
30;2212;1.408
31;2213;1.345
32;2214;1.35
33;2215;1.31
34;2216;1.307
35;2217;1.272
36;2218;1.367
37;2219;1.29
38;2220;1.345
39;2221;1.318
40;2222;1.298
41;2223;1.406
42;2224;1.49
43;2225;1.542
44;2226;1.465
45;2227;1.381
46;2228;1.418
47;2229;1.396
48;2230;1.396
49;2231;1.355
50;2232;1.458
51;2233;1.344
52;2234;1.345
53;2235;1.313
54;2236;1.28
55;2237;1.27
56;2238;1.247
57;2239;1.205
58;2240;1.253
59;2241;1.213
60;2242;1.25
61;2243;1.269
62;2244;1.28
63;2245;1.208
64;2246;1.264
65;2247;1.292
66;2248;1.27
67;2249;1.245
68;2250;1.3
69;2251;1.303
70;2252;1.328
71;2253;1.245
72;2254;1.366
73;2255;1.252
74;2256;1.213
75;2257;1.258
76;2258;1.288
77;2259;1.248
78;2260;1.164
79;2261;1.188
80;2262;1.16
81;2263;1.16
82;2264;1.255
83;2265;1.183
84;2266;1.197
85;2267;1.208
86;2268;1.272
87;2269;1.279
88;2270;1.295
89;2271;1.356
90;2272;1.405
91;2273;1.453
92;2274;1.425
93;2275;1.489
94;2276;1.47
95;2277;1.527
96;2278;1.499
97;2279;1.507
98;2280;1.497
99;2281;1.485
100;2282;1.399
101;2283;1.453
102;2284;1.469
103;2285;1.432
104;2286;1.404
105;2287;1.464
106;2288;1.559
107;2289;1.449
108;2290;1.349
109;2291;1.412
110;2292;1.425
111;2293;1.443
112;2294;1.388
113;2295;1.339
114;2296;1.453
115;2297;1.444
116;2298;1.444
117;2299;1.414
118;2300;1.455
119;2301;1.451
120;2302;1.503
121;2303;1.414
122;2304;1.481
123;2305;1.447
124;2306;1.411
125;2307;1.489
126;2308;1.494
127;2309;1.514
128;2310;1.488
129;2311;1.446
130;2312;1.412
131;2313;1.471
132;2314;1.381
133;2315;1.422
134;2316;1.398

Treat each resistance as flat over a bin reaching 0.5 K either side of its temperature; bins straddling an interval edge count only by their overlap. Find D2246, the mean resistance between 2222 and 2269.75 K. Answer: 1.29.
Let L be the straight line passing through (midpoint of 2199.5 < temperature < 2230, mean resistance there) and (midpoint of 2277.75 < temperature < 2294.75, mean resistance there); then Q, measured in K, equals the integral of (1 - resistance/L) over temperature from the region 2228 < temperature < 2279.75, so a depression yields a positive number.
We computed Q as 4.29 K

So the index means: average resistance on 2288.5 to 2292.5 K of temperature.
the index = 1.41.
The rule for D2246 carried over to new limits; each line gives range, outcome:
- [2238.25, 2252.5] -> 1.26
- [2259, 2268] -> 1.2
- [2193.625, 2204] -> 1.53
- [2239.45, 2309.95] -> 1.36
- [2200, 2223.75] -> 1.38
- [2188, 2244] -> 1.4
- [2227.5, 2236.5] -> 1.37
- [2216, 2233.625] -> 1.38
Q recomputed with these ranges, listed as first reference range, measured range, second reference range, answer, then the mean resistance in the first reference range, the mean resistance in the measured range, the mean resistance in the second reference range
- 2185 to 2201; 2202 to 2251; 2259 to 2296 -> 4.6 K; 1.55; 1.34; 1.37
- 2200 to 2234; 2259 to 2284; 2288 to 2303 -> 1.3 K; 1.39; 1.35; 1.43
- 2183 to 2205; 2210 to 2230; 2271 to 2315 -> 1.8 K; 1.54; 1.38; 1.45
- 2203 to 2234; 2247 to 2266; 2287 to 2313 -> 2.2 K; 1.38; 1.25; 1.45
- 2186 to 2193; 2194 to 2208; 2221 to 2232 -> 0.1 K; 1.53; 1.49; 1.41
